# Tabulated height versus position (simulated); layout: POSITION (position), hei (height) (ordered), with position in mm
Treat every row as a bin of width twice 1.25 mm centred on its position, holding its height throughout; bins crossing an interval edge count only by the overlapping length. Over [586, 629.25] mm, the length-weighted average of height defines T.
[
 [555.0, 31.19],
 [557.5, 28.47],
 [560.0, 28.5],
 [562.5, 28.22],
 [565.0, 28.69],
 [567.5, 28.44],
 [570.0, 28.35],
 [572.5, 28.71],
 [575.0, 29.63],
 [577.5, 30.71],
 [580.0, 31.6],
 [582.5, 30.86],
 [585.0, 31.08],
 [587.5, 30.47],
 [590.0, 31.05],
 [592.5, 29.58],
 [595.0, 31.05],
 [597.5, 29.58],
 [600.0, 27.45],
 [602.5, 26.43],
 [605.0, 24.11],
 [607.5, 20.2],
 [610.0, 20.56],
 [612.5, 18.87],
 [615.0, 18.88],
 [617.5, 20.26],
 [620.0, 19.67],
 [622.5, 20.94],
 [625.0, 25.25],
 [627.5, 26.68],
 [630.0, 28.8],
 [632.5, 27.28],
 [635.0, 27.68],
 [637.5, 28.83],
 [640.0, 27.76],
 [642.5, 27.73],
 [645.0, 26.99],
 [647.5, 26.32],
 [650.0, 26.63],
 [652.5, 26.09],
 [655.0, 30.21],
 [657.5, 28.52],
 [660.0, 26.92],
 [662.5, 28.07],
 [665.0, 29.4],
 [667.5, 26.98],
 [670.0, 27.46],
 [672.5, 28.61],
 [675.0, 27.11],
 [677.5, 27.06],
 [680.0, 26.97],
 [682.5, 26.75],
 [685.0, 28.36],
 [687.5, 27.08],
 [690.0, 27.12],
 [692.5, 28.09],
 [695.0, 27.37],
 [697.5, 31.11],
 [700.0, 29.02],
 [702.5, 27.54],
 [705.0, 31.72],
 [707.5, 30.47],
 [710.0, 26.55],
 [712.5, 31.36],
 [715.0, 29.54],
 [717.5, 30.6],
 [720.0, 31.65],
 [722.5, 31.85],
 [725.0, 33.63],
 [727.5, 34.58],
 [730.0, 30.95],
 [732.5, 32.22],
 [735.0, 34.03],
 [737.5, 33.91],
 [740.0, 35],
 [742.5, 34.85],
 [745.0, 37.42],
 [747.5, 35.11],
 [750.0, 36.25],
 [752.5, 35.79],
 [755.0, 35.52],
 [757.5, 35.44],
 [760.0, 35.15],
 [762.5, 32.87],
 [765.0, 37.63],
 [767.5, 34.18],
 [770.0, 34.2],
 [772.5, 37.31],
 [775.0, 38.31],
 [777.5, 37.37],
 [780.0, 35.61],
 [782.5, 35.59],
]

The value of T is 24.8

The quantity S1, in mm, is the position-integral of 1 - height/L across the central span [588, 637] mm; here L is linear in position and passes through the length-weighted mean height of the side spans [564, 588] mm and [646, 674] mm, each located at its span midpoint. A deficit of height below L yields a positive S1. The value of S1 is 6.5 mm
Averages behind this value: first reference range 29.8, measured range 25.1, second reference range 27.7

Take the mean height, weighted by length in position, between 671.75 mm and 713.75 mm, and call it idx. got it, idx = 28.4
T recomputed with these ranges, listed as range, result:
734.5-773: 35.3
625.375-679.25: 27.6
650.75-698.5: 27.8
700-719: 29.7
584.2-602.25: 29.8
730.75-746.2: 34.4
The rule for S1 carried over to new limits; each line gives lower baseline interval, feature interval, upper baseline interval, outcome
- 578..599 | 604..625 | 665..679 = 6.4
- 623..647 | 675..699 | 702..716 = 1.0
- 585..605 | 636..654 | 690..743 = 1.6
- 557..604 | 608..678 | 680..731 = 8.8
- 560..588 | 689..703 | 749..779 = 2.2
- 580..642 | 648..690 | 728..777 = 3.1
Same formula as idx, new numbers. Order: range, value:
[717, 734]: 32.3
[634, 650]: 27.5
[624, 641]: 27.5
